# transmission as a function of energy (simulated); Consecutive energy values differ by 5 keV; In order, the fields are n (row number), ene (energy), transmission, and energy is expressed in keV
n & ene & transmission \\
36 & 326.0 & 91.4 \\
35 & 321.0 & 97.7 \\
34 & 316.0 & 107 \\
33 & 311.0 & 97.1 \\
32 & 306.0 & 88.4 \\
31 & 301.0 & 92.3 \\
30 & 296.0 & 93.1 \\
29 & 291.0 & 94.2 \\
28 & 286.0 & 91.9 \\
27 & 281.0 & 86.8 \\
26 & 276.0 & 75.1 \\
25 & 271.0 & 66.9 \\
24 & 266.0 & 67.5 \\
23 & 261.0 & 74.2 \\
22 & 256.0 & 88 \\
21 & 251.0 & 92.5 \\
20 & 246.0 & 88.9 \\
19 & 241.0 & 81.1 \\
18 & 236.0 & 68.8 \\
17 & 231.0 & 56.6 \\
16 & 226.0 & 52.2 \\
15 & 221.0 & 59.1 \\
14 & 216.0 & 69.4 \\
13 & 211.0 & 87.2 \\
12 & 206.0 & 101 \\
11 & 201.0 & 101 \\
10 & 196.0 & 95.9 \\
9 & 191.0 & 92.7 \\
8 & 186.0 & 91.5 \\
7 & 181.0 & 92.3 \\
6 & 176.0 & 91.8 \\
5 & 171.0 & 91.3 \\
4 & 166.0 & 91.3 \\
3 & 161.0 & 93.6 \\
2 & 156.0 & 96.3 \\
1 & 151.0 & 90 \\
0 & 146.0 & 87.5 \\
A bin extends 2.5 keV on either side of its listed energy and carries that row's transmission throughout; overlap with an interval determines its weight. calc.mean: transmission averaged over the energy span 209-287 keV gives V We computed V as 75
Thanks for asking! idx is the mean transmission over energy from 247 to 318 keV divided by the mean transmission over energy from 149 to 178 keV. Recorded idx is 0.9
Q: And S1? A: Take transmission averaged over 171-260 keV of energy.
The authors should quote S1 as 83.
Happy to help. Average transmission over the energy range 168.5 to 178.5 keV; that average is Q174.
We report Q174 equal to 91.5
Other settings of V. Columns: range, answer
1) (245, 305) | 84.3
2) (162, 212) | 93.8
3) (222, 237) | 58.2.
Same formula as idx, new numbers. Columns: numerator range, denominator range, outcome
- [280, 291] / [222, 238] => 1.54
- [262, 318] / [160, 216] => 0.94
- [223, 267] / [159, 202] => 0.80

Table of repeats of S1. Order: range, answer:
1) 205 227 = 73.4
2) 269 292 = 82.6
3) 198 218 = 90.3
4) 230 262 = 79.8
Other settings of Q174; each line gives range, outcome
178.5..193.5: 92.2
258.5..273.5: 69.5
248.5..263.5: 84.9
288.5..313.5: 93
